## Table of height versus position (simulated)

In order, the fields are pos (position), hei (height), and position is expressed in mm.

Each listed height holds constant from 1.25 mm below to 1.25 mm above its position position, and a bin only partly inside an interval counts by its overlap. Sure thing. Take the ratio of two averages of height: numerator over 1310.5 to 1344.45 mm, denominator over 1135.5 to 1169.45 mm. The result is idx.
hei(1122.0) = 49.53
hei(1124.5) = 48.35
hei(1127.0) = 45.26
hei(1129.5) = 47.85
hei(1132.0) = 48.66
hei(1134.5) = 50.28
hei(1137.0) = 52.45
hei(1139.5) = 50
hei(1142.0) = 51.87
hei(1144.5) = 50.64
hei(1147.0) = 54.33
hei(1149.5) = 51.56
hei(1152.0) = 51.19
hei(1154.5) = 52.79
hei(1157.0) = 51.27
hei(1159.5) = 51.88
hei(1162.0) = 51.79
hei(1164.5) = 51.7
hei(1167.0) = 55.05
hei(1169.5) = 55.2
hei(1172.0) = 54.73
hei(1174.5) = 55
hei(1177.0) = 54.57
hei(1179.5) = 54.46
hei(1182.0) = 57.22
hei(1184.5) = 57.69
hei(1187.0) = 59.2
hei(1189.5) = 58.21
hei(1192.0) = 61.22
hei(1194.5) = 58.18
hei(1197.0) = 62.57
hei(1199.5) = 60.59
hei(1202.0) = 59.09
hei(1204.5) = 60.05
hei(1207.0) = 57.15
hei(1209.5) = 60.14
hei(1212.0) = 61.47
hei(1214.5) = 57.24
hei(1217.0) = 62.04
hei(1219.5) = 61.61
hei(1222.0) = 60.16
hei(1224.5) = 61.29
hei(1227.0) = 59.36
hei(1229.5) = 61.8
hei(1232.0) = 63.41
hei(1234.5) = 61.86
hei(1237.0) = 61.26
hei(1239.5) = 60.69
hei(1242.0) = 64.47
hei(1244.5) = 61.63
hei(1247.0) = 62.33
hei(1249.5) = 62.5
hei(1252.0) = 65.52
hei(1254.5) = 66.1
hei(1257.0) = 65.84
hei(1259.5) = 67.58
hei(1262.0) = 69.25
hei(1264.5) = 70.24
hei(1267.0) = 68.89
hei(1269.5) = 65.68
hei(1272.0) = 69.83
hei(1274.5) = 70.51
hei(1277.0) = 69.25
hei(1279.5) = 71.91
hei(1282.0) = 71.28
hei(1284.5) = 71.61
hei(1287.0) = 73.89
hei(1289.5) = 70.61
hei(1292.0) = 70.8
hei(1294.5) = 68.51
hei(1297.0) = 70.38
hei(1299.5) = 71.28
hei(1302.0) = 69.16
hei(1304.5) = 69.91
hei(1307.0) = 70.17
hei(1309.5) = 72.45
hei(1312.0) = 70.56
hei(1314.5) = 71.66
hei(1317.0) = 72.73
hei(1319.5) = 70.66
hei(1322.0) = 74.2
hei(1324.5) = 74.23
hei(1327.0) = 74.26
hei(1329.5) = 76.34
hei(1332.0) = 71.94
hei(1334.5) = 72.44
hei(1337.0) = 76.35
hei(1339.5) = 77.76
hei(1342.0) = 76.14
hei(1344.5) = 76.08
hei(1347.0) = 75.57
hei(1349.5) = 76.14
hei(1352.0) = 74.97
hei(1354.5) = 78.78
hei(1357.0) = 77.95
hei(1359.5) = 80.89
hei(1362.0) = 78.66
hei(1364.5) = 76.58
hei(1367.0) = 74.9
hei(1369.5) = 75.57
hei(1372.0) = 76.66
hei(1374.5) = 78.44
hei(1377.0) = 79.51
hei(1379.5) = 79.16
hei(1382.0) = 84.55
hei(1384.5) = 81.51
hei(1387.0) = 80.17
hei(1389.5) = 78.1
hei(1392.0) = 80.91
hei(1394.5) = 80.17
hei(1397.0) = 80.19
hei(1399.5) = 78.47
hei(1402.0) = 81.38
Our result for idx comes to 1.4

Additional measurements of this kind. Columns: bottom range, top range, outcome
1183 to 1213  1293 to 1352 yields 1.23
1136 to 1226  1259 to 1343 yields 1.27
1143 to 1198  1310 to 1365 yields 1.37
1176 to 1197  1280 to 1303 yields 1.22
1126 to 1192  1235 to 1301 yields 1.28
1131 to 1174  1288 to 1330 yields 1.37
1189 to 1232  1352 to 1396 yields 1.31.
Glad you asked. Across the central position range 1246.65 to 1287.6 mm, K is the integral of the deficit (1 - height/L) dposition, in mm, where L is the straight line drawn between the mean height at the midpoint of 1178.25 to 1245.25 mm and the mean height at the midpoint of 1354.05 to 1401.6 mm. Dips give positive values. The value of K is -1.2 mm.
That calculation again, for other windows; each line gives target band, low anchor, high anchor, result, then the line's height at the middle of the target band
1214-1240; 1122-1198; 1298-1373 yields 0.2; 61.5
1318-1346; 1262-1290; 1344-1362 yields 0.3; 75.4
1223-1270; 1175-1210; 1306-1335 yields 0.3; 64.5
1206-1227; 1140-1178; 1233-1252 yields -0.3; 59.4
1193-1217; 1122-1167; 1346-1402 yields -0.7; 58.1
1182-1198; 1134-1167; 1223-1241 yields -0.8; 56.5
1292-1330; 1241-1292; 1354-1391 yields 0.5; 72.5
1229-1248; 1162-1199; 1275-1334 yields 0.4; 63.7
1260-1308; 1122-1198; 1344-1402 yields -1.5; 68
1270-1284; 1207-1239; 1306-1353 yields -0.6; 67.5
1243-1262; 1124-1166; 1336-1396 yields -0.2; 64.1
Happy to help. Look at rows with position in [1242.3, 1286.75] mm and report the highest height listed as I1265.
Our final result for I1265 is 71.91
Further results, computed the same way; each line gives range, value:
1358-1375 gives 80.89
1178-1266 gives 70.24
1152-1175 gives 55.2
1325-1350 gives 77.76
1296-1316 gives 72.45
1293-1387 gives 84.55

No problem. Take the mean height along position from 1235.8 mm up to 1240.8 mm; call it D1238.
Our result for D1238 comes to 61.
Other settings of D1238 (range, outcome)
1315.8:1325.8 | 73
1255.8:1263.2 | 67.6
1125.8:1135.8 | 48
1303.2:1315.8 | 70.9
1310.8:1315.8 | 71.1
